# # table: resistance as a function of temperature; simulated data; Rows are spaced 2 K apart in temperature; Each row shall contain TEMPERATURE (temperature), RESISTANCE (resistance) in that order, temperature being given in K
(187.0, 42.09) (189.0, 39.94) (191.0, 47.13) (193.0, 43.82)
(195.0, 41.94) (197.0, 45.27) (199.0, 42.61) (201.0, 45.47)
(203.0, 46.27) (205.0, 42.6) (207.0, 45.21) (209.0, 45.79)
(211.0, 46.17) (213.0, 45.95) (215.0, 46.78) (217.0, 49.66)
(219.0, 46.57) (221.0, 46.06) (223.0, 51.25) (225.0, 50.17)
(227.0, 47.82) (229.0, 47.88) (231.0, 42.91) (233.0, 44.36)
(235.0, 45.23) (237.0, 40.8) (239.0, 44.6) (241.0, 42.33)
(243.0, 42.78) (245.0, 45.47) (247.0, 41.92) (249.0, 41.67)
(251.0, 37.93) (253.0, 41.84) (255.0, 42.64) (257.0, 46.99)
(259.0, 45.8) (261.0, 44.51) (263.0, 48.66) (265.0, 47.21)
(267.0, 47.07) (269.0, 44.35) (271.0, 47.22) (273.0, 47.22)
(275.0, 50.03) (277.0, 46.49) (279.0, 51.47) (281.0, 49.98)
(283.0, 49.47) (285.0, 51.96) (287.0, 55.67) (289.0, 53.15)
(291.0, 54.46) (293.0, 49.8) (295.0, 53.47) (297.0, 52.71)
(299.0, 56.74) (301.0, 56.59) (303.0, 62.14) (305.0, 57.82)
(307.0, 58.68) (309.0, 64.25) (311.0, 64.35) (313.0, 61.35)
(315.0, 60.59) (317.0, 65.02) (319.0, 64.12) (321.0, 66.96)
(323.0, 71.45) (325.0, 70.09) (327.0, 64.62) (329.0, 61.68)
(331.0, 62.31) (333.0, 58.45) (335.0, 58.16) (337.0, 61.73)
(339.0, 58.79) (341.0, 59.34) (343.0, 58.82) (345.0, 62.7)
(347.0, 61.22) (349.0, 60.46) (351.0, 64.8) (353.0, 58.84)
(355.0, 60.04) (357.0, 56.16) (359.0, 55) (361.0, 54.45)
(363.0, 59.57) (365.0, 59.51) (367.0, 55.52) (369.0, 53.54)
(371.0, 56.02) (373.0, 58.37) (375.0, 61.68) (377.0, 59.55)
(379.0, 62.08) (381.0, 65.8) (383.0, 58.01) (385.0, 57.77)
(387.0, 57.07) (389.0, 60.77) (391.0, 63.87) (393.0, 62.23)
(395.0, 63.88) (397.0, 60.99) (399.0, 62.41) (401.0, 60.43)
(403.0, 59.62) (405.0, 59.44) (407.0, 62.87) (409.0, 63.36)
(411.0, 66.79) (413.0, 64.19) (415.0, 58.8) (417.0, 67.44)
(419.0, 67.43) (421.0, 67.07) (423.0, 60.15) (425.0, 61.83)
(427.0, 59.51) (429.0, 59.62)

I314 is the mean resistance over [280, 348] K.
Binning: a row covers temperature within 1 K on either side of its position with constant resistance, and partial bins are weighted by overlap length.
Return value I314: 59.4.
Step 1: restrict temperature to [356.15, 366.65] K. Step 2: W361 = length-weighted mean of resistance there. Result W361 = 56.9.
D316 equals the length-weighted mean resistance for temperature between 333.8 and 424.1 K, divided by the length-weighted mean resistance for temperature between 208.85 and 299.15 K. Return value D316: 1.3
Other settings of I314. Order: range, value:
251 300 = 48.9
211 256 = 44.9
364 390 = 58.9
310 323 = 64.3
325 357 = 60.9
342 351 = 61.2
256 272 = 46.5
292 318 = 58.7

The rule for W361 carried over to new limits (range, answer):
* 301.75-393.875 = 60.8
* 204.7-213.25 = 45.3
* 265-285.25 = 48.3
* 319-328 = 67.8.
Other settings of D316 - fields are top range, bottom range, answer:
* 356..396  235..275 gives 1.33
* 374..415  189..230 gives 1.34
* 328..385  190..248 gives 1.31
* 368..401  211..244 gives 1.31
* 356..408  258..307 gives 1.16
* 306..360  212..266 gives 1.37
